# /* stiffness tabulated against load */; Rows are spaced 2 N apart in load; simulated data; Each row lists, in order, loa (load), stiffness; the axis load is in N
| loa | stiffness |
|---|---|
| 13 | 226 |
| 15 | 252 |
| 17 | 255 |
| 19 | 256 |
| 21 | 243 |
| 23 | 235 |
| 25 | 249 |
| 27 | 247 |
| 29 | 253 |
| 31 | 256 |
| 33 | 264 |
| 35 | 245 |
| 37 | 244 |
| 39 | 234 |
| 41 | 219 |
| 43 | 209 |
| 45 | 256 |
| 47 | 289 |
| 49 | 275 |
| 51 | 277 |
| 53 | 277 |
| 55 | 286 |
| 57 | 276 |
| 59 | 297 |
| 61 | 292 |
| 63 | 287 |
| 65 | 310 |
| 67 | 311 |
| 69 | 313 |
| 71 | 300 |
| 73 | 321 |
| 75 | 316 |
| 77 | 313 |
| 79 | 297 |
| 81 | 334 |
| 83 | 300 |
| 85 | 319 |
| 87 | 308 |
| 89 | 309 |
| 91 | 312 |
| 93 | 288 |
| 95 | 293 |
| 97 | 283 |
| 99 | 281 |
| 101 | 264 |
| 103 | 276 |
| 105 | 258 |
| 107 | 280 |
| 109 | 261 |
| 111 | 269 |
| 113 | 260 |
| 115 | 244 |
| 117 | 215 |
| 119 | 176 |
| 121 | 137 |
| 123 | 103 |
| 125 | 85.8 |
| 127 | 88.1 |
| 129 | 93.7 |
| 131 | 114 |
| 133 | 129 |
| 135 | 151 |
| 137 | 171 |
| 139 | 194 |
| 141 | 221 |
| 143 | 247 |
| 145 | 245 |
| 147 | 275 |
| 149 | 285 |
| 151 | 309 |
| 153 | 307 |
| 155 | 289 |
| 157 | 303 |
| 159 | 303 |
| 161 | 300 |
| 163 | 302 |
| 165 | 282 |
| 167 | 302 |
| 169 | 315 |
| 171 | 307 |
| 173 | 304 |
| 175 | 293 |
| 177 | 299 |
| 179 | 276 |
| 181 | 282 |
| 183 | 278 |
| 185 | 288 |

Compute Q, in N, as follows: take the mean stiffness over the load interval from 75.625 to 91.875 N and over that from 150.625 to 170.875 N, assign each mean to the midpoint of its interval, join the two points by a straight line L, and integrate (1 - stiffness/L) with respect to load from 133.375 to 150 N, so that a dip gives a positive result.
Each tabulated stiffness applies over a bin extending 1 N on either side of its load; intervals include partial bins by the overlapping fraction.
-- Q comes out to 4.6 N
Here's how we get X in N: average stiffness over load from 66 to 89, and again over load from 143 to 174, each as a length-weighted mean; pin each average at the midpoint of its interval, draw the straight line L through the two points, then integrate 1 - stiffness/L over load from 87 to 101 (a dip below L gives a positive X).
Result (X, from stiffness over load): 0.7 N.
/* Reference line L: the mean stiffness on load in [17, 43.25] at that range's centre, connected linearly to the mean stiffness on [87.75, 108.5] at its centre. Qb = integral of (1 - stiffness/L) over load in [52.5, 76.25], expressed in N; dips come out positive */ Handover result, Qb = -3.2 N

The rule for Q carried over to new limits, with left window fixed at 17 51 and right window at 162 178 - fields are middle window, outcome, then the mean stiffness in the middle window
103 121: 2.4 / 241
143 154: 0.4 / 281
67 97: -4.6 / 308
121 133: 7.7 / 103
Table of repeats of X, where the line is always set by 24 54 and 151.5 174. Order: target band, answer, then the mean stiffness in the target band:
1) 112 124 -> 4.0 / 189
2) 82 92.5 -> -1.4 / 309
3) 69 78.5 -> -1.6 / 312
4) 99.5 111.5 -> 0.5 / 268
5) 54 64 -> -1.0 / 288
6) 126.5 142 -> 7.7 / 147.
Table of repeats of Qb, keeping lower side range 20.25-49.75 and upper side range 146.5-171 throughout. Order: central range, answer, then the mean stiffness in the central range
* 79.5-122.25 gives 0.7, 269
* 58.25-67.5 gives -1.4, 299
